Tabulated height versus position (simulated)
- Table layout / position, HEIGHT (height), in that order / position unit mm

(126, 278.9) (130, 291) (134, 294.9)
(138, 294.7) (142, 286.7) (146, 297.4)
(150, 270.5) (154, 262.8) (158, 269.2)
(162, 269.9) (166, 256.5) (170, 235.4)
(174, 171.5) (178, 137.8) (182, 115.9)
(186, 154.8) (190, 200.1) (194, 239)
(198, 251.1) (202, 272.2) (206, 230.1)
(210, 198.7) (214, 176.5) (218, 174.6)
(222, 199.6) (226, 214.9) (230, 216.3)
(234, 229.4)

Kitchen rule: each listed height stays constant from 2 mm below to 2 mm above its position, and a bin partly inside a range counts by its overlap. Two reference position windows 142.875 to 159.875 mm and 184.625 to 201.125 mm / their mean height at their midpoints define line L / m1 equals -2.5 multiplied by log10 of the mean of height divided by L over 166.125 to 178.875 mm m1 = 0.250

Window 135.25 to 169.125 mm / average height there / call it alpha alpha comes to 275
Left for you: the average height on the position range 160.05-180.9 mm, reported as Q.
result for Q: 210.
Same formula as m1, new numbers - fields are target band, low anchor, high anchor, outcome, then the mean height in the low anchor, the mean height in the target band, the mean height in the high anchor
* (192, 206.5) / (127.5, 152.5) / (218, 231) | -0.094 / 288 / 250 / 204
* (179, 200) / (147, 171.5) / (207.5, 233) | 0.206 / 263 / 190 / 199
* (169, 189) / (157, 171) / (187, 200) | 0.439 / 259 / 161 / 224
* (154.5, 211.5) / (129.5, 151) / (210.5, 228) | 0.095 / 290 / 216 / 192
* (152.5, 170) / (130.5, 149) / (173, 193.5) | -0.155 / 292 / 261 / 161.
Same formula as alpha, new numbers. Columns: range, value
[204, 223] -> 196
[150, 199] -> 215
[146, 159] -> 272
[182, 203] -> 211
